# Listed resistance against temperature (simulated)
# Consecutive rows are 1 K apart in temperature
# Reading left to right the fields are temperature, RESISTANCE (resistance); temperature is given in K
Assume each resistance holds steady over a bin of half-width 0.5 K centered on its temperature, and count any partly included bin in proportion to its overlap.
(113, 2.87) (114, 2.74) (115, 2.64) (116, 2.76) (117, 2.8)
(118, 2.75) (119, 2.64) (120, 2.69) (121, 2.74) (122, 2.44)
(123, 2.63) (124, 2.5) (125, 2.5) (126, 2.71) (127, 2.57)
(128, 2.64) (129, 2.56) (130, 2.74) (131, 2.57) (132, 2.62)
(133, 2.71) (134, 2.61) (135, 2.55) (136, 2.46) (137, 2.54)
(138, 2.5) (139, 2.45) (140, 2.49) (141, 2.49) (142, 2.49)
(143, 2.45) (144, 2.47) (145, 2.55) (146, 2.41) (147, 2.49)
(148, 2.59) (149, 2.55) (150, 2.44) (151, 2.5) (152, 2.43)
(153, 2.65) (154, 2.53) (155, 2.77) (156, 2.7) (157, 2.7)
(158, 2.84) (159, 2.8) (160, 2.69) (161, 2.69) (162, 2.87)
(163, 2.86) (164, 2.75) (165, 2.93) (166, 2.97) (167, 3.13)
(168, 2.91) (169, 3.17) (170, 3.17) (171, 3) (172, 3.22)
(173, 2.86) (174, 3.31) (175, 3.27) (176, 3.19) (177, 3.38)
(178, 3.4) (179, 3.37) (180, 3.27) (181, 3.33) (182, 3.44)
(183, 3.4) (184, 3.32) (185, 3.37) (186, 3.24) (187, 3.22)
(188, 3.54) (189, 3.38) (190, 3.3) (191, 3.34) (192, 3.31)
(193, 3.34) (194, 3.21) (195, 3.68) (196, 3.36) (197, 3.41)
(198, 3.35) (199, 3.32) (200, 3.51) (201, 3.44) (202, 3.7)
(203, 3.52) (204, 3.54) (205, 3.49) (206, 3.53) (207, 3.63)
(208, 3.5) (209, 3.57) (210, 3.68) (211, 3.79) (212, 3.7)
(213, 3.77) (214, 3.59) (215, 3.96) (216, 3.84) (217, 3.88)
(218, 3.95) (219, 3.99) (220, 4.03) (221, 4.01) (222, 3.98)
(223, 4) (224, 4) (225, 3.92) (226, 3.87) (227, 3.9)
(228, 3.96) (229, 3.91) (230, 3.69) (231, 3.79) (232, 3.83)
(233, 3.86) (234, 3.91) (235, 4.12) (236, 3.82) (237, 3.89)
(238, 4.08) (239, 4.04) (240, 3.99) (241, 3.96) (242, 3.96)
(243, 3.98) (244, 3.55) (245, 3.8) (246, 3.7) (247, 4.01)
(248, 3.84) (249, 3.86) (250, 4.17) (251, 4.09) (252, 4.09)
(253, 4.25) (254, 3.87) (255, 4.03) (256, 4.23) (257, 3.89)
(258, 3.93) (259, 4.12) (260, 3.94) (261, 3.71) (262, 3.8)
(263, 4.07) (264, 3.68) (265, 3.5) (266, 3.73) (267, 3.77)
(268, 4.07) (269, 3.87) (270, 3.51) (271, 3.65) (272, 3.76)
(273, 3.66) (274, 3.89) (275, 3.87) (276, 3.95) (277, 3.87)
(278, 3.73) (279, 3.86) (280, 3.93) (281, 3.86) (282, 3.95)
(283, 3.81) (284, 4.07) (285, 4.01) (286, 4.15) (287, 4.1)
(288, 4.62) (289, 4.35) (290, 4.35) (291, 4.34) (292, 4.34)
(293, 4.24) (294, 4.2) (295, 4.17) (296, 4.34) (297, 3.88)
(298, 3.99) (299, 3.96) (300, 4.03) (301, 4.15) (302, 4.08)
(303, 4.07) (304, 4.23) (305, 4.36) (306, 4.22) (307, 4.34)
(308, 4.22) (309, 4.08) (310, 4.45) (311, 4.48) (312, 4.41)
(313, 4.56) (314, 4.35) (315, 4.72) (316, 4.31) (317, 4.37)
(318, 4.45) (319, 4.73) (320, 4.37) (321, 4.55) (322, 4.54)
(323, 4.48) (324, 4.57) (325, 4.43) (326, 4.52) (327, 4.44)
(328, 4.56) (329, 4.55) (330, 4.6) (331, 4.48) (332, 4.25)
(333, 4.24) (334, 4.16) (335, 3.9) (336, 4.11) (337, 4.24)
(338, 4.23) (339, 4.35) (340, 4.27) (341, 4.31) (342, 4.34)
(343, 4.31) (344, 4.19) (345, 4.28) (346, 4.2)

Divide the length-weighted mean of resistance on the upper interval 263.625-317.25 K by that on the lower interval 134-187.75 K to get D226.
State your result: 1.4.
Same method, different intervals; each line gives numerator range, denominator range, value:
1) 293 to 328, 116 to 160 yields 1.67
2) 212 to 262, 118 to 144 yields 1.53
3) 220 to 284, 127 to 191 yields 1.36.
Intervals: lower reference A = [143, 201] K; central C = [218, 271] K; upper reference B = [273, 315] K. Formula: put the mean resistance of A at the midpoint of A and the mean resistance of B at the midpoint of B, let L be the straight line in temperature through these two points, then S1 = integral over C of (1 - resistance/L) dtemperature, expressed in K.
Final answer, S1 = -3.2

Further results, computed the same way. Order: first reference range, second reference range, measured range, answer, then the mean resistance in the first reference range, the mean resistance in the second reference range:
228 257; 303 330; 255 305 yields 2.38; 3.94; 4.43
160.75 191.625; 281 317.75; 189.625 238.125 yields -2.78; 3.19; 4.23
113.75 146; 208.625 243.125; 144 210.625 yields 2.45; 2.59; 3.89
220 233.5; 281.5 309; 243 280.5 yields 1.54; 3.91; 4.17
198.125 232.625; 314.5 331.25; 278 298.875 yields 0.75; 3.75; 4.51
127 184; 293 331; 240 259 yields -1.18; 2.8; 4.35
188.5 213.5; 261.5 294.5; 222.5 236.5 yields -0.89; 3.49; 3.96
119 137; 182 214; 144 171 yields 2.15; 2.6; 3.47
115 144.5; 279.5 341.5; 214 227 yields -1.88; 2.59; 4.28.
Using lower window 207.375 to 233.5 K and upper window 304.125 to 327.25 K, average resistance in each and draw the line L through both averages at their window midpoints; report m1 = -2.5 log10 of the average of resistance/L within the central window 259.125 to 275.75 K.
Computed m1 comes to 0.09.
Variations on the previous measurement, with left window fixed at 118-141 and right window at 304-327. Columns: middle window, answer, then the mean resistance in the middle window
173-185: -0.08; 3.32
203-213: -0.08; 3.61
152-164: 0.06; 2.72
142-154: 0.11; 2.5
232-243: -0.09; 3.96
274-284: 0.05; 3.88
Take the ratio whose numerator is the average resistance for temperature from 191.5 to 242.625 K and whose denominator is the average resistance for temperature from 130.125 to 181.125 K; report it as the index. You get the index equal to 1.35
